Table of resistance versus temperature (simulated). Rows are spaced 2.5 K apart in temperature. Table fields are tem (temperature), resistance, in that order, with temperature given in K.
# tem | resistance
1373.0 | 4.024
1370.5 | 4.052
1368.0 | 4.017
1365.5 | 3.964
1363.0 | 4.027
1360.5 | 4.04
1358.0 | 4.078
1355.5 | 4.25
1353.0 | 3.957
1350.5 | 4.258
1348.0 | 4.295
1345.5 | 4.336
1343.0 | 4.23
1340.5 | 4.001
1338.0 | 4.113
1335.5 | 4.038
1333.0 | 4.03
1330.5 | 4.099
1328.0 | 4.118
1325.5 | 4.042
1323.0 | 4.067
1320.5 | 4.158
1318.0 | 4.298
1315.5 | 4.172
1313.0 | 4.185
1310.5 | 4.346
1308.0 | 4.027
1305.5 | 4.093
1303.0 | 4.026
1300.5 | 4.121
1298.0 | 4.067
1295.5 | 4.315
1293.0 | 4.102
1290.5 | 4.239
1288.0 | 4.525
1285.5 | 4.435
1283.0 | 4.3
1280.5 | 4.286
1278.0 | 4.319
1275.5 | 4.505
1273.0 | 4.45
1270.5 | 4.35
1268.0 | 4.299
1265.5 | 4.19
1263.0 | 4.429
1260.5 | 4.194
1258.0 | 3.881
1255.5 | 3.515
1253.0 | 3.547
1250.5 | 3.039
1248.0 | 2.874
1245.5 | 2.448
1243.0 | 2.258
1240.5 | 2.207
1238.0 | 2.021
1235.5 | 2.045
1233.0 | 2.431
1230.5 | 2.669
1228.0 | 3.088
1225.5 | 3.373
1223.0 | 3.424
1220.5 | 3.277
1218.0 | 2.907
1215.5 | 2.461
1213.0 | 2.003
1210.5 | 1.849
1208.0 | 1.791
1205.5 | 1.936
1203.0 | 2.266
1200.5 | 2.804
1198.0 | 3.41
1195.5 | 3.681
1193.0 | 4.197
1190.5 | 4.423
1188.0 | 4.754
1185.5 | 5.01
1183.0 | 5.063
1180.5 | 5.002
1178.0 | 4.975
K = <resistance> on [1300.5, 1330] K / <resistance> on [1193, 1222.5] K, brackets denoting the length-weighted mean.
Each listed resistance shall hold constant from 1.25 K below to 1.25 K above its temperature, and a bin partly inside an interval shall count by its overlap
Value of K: 1.5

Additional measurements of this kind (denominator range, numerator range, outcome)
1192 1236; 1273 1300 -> 1.56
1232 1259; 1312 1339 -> 1.50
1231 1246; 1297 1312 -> 1.83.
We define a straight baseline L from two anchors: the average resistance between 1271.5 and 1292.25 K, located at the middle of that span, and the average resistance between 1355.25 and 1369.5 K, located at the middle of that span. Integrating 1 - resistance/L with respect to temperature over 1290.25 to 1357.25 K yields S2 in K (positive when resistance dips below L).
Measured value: 0.9 K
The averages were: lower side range 4.38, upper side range 4.05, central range 4.15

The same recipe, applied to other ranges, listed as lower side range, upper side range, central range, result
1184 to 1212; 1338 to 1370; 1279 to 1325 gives -4.4 K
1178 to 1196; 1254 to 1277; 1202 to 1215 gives 7.3 K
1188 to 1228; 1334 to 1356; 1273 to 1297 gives -4.6 K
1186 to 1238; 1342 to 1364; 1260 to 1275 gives -4.0 K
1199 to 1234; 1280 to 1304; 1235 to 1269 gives 1.9 K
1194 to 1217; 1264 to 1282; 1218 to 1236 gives 0.7 K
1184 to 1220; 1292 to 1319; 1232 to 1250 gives 6.0 K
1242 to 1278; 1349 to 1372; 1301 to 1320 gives -1.2 K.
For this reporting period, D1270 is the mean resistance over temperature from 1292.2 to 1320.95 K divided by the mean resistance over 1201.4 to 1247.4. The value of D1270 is 1.7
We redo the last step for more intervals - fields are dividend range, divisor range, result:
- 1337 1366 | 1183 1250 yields 1.40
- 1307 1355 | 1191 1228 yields 1.45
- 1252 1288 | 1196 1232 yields 1.57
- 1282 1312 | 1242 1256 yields 1.44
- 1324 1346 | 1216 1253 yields 1.50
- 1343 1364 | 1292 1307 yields 1.01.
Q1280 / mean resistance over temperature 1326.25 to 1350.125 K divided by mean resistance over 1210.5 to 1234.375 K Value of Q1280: 1.48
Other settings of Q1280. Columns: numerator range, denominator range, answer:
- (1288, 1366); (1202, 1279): 1.34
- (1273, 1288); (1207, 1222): 1.82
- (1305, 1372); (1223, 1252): 1.57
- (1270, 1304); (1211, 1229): 1.49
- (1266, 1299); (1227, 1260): 1.54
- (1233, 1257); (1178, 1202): 0.62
